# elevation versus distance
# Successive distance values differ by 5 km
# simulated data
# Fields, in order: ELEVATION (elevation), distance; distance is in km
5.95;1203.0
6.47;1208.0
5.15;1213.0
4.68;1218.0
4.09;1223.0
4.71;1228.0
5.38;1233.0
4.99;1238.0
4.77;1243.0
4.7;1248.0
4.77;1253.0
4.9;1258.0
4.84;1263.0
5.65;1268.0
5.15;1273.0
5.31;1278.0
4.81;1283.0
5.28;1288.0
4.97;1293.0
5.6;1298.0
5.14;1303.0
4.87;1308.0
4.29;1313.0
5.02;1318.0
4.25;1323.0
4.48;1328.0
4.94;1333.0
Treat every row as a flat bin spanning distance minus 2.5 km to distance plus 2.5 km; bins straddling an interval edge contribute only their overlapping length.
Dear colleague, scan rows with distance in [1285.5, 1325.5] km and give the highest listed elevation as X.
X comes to 5.6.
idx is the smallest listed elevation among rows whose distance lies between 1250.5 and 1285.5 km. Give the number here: 4.77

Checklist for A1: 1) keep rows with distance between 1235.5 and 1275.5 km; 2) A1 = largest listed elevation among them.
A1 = 5.65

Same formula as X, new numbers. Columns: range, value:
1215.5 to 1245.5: 5.38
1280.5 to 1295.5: 5.28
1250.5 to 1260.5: 4.9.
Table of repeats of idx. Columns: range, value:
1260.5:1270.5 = 4.84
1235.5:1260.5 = 4.7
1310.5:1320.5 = 4.29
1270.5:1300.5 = 4.81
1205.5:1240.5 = 4.09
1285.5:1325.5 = 4.25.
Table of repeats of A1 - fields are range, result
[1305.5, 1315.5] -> 4.87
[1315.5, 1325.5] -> 5.02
